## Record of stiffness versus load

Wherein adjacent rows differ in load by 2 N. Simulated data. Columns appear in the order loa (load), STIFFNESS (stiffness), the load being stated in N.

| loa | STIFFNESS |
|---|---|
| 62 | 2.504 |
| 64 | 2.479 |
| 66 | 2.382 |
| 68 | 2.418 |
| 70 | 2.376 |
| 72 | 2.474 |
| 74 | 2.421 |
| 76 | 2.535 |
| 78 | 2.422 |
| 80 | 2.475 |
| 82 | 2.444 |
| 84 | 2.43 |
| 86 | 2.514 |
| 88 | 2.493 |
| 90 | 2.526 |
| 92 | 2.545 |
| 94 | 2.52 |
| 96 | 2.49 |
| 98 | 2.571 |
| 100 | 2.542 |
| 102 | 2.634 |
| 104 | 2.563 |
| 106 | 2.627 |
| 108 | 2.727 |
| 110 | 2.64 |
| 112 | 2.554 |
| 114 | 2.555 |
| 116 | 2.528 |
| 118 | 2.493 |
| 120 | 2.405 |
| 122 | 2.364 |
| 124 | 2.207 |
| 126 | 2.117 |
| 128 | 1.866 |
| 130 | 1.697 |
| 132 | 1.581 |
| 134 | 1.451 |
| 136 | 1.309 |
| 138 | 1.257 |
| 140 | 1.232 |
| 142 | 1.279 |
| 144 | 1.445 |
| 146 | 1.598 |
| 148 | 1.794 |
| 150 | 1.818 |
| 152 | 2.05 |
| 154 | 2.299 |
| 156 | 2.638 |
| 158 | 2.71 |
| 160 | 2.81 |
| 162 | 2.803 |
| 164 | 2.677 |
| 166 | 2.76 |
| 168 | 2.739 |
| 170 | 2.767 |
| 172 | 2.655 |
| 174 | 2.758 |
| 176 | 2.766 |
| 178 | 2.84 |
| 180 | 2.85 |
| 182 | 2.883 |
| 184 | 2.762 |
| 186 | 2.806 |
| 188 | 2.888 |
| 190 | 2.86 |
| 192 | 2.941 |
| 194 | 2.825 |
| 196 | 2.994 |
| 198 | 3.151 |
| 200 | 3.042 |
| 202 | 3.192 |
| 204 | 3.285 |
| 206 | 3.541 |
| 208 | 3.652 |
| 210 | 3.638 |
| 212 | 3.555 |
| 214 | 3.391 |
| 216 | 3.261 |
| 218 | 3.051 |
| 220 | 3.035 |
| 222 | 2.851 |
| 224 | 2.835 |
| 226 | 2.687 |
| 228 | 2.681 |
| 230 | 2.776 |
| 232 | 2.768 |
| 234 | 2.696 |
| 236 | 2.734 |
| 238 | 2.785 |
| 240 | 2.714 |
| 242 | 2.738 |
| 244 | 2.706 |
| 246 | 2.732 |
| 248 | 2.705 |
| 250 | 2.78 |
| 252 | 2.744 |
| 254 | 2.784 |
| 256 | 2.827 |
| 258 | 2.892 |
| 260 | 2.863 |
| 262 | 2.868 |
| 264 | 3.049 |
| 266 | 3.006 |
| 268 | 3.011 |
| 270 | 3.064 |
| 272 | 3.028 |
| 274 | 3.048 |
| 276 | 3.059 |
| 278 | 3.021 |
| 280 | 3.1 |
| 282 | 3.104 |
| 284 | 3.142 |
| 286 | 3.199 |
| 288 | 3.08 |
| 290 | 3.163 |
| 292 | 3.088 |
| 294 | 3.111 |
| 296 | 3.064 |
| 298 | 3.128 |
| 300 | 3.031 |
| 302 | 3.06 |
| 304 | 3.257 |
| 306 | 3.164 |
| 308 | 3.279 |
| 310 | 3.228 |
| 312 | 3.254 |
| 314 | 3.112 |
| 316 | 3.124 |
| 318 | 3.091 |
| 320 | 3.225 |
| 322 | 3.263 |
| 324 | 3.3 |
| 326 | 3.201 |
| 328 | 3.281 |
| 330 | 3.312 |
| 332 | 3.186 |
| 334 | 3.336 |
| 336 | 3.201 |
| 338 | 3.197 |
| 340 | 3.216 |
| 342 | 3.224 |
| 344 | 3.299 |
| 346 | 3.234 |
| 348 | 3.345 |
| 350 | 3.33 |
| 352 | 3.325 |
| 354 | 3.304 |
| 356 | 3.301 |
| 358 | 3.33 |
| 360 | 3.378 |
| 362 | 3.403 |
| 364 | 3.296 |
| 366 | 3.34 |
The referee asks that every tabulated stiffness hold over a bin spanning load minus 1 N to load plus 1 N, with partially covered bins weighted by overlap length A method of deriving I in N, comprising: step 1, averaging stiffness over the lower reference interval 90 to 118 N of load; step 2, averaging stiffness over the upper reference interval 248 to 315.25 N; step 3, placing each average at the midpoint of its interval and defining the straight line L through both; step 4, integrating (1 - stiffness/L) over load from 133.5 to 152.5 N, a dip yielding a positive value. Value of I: 8.3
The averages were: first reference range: 2.57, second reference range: 3.04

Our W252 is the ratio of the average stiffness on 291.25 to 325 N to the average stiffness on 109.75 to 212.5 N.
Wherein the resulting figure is 1.3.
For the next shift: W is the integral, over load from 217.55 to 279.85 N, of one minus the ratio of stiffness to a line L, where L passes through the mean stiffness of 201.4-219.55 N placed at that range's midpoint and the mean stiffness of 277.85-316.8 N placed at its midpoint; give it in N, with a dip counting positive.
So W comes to 8.0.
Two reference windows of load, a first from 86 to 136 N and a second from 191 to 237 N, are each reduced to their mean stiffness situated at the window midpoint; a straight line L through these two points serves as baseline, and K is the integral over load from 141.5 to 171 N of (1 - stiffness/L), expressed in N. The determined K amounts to 4.2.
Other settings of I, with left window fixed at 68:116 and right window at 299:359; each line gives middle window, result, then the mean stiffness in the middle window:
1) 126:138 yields 4.74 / 1.6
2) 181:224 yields -3.94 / 3.12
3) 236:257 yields 1.66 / 2.75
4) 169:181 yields 0.00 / 2.77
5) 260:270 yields 0.21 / 2.98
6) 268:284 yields 0.06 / 3.06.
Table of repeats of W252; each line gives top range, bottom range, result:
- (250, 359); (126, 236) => 1.21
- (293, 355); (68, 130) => 1.31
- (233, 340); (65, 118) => 1.21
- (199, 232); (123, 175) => 1.50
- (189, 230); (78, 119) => 1.23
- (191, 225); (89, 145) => 1.47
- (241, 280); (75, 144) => 1.29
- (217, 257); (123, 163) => 1.47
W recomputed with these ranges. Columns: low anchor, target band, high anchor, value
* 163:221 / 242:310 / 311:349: 3.1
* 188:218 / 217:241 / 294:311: 3.0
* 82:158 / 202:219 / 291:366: -5.0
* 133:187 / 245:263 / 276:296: 0.6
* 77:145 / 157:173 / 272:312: -1.6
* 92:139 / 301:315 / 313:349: -0.3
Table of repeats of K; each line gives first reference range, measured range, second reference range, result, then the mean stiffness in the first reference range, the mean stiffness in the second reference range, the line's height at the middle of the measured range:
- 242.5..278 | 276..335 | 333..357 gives -1.3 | 2.89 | 3.28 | 3.1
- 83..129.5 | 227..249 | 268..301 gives 1.5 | 2.47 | 3.09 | 2.93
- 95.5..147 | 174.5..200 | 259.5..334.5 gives -4.1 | 2.1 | 3.13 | 2.49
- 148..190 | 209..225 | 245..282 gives -2.4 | 2.65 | 2.93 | 2.79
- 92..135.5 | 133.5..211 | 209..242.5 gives 3.4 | 2.33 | 2.96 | 2.66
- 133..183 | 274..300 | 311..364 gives -1.1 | 2.25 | 3.26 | 2.98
